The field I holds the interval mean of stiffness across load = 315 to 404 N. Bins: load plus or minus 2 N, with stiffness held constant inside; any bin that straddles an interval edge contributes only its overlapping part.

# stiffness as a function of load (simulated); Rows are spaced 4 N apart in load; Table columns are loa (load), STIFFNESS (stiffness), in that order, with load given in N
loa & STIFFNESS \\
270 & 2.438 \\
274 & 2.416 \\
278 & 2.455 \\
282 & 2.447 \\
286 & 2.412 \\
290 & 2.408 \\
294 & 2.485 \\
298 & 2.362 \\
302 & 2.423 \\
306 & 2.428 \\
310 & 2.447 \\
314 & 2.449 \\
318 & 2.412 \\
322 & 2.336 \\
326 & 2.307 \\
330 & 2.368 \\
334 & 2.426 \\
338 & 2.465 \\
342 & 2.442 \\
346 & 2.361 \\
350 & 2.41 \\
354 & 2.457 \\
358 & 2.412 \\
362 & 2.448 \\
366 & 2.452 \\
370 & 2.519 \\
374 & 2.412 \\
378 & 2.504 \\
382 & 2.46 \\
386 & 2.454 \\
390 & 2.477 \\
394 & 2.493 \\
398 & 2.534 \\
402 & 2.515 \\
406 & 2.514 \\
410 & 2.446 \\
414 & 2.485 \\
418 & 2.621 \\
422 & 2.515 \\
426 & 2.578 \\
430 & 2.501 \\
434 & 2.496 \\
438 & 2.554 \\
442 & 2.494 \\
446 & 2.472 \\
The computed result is 2.44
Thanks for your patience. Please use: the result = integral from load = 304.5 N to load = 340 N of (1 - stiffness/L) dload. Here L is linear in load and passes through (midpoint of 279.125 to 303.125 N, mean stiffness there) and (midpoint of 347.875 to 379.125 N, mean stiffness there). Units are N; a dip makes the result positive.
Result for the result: 0.46 N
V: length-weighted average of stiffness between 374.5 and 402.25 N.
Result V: 2.49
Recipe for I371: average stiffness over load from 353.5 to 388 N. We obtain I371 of 2.46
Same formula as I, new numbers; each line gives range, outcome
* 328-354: 2.42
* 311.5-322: 2.41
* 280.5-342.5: 2.41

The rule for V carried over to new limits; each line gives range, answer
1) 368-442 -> 2.5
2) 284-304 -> 2.42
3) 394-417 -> 2.5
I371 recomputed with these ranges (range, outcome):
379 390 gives 2.46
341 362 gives 2.42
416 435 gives 2.54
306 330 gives 2.39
